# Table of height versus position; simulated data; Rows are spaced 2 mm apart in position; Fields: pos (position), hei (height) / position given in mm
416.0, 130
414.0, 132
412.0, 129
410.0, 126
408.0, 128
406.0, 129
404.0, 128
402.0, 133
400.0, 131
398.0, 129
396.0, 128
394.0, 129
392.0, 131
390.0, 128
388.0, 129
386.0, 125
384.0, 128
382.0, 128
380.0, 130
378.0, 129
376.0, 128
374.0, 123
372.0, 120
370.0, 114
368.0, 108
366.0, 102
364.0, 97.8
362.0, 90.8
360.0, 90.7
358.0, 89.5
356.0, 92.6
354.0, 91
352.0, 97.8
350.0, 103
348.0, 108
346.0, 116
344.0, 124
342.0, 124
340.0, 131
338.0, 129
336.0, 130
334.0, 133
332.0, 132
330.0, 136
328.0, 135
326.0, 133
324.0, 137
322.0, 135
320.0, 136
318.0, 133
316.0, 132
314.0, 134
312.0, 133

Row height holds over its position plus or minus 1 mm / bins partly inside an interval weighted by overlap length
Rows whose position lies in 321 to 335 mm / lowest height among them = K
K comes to 132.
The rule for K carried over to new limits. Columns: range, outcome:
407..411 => 126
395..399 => 128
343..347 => 116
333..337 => 130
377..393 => 125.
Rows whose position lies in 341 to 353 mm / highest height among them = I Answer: 124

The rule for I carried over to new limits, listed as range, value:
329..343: 136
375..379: 129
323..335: 137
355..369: 108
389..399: 131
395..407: 133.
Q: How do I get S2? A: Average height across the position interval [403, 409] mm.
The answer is 128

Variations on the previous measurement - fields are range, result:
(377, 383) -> 129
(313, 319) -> 133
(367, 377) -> 119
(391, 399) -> 129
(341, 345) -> 124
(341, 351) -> 115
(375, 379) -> 128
